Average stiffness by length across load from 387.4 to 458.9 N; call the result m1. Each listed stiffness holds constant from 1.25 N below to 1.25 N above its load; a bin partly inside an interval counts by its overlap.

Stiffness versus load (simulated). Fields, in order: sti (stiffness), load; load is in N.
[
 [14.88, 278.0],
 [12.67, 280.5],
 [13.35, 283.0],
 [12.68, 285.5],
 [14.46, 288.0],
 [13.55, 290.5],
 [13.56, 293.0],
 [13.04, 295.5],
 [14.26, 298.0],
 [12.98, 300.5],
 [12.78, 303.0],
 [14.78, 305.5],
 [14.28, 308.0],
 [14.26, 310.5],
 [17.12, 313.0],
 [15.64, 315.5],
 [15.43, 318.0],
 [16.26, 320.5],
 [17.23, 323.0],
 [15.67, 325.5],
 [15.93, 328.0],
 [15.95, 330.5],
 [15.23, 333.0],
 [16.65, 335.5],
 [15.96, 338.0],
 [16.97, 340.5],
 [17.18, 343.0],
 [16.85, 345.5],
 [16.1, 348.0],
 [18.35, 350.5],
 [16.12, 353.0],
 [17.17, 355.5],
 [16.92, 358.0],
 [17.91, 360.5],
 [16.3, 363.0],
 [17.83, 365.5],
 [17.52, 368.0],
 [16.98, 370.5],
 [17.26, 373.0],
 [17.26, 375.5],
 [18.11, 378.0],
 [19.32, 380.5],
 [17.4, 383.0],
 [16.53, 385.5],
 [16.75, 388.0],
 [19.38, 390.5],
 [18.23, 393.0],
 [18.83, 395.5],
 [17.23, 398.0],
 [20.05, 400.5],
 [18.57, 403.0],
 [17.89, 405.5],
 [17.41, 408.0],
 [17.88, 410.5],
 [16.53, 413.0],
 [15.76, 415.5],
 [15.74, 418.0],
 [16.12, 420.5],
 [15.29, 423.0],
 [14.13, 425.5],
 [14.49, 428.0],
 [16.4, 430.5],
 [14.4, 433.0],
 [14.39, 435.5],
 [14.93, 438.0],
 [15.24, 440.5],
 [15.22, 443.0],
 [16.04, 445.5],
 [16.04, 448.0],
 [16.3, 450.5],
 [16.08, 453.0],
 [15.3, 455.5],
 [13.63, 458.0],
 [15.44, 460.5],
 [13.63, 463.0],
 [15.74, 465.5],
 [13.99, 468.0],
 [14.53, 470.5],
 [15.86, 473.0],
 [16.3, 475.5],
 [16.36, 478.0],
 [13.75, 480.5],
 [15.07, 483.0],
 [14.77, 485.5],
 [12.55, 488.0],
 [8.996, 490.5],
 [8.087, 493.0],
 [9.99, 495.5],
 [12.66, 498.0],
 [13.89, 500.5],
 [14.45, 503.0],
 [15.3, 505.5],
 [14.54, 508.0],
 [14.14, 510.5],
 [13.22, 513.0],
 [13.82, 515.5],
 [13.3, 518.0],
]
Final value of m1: 16.4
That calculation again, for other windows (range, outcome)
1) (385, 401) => 18.1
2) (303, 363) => 16.2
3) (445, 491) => 14.8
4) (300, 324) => 15.1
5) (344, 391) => 17.3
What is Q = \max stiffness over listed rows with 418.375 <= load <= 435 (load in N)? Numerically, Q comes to 16.4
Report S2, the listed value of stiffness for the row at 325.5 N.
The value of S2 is 15.67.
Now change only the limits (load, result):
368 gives 17.52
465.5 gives 15.74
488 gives 12.55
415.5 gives 15.76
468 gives 13.99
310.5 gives 14.26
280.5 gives 12.67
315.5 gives 15.64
